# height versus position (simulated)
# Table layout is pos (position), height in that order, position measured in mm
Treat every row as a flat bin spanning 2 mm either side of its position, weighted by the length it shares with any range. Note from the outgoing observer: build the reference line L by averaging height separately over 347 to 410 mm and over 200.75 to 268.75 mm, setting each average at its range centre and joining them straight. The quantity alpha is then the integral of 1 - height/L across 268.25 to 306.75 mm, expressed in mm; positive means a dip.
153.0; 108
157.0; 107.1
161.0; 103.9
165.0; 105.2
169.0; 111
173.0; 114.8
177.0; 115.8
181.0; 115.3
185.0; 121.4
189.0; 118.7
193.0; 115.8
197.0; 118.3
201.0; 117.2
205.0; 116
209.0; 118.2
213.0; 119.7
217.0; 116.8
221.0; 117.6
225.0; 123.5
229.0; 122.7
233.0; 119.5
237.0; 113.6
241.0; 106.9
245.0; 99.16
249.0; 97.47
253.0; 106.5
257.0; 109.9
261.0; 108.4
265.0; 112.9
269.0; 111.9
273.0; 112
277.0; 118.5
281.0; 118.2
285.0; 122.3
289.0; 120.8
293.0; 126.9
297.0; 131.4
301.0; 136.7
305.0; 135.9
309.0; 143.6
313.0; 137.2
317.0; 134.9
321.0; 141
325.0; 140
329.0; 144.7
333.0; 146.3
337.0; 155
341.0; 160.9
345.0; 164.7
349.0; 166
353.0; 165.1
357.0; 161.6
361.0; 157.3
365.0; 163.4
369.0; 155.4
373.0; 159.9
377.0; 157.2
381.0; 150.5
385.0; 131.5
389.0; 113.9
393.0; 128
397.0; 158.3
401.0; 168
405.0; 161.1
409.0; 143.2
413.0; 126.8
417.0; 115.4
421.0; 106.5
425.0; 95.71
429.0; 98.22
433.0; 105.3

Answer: 1.2 mm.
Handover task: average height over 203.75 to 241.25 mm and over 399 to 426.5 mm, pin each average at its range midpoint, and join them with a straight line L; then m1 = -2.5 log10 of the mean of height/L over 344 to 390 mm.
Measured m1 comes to -0.202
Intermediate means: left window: 118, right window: 132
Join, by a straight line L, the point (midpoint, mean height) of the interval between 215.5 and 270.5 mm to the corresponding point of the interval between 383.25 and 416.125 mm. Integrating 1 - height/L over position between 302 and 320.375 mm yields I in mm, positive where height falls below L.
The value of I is -2.0 mm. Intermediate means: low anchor 112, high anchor 141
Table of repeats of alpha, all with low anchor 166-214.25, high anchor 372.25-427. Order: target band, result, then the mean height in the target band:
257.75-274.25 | 1.7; 111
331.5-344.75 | -2.6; 156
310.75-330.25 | -1.6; 139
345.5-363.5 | -4.2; 163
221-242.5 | 0.5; 118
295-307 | -0.7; 135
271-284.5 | 0.9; 117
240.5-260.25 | 2.9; 104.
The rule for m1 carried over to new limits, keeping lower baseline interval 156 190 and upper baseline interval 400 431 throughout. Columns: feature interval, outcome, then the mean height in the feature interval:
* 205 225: -0.034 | 118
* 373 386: -0.207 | 150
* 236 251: 0.125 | 104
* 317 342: -0.207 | 146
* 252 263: 0.083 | 108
